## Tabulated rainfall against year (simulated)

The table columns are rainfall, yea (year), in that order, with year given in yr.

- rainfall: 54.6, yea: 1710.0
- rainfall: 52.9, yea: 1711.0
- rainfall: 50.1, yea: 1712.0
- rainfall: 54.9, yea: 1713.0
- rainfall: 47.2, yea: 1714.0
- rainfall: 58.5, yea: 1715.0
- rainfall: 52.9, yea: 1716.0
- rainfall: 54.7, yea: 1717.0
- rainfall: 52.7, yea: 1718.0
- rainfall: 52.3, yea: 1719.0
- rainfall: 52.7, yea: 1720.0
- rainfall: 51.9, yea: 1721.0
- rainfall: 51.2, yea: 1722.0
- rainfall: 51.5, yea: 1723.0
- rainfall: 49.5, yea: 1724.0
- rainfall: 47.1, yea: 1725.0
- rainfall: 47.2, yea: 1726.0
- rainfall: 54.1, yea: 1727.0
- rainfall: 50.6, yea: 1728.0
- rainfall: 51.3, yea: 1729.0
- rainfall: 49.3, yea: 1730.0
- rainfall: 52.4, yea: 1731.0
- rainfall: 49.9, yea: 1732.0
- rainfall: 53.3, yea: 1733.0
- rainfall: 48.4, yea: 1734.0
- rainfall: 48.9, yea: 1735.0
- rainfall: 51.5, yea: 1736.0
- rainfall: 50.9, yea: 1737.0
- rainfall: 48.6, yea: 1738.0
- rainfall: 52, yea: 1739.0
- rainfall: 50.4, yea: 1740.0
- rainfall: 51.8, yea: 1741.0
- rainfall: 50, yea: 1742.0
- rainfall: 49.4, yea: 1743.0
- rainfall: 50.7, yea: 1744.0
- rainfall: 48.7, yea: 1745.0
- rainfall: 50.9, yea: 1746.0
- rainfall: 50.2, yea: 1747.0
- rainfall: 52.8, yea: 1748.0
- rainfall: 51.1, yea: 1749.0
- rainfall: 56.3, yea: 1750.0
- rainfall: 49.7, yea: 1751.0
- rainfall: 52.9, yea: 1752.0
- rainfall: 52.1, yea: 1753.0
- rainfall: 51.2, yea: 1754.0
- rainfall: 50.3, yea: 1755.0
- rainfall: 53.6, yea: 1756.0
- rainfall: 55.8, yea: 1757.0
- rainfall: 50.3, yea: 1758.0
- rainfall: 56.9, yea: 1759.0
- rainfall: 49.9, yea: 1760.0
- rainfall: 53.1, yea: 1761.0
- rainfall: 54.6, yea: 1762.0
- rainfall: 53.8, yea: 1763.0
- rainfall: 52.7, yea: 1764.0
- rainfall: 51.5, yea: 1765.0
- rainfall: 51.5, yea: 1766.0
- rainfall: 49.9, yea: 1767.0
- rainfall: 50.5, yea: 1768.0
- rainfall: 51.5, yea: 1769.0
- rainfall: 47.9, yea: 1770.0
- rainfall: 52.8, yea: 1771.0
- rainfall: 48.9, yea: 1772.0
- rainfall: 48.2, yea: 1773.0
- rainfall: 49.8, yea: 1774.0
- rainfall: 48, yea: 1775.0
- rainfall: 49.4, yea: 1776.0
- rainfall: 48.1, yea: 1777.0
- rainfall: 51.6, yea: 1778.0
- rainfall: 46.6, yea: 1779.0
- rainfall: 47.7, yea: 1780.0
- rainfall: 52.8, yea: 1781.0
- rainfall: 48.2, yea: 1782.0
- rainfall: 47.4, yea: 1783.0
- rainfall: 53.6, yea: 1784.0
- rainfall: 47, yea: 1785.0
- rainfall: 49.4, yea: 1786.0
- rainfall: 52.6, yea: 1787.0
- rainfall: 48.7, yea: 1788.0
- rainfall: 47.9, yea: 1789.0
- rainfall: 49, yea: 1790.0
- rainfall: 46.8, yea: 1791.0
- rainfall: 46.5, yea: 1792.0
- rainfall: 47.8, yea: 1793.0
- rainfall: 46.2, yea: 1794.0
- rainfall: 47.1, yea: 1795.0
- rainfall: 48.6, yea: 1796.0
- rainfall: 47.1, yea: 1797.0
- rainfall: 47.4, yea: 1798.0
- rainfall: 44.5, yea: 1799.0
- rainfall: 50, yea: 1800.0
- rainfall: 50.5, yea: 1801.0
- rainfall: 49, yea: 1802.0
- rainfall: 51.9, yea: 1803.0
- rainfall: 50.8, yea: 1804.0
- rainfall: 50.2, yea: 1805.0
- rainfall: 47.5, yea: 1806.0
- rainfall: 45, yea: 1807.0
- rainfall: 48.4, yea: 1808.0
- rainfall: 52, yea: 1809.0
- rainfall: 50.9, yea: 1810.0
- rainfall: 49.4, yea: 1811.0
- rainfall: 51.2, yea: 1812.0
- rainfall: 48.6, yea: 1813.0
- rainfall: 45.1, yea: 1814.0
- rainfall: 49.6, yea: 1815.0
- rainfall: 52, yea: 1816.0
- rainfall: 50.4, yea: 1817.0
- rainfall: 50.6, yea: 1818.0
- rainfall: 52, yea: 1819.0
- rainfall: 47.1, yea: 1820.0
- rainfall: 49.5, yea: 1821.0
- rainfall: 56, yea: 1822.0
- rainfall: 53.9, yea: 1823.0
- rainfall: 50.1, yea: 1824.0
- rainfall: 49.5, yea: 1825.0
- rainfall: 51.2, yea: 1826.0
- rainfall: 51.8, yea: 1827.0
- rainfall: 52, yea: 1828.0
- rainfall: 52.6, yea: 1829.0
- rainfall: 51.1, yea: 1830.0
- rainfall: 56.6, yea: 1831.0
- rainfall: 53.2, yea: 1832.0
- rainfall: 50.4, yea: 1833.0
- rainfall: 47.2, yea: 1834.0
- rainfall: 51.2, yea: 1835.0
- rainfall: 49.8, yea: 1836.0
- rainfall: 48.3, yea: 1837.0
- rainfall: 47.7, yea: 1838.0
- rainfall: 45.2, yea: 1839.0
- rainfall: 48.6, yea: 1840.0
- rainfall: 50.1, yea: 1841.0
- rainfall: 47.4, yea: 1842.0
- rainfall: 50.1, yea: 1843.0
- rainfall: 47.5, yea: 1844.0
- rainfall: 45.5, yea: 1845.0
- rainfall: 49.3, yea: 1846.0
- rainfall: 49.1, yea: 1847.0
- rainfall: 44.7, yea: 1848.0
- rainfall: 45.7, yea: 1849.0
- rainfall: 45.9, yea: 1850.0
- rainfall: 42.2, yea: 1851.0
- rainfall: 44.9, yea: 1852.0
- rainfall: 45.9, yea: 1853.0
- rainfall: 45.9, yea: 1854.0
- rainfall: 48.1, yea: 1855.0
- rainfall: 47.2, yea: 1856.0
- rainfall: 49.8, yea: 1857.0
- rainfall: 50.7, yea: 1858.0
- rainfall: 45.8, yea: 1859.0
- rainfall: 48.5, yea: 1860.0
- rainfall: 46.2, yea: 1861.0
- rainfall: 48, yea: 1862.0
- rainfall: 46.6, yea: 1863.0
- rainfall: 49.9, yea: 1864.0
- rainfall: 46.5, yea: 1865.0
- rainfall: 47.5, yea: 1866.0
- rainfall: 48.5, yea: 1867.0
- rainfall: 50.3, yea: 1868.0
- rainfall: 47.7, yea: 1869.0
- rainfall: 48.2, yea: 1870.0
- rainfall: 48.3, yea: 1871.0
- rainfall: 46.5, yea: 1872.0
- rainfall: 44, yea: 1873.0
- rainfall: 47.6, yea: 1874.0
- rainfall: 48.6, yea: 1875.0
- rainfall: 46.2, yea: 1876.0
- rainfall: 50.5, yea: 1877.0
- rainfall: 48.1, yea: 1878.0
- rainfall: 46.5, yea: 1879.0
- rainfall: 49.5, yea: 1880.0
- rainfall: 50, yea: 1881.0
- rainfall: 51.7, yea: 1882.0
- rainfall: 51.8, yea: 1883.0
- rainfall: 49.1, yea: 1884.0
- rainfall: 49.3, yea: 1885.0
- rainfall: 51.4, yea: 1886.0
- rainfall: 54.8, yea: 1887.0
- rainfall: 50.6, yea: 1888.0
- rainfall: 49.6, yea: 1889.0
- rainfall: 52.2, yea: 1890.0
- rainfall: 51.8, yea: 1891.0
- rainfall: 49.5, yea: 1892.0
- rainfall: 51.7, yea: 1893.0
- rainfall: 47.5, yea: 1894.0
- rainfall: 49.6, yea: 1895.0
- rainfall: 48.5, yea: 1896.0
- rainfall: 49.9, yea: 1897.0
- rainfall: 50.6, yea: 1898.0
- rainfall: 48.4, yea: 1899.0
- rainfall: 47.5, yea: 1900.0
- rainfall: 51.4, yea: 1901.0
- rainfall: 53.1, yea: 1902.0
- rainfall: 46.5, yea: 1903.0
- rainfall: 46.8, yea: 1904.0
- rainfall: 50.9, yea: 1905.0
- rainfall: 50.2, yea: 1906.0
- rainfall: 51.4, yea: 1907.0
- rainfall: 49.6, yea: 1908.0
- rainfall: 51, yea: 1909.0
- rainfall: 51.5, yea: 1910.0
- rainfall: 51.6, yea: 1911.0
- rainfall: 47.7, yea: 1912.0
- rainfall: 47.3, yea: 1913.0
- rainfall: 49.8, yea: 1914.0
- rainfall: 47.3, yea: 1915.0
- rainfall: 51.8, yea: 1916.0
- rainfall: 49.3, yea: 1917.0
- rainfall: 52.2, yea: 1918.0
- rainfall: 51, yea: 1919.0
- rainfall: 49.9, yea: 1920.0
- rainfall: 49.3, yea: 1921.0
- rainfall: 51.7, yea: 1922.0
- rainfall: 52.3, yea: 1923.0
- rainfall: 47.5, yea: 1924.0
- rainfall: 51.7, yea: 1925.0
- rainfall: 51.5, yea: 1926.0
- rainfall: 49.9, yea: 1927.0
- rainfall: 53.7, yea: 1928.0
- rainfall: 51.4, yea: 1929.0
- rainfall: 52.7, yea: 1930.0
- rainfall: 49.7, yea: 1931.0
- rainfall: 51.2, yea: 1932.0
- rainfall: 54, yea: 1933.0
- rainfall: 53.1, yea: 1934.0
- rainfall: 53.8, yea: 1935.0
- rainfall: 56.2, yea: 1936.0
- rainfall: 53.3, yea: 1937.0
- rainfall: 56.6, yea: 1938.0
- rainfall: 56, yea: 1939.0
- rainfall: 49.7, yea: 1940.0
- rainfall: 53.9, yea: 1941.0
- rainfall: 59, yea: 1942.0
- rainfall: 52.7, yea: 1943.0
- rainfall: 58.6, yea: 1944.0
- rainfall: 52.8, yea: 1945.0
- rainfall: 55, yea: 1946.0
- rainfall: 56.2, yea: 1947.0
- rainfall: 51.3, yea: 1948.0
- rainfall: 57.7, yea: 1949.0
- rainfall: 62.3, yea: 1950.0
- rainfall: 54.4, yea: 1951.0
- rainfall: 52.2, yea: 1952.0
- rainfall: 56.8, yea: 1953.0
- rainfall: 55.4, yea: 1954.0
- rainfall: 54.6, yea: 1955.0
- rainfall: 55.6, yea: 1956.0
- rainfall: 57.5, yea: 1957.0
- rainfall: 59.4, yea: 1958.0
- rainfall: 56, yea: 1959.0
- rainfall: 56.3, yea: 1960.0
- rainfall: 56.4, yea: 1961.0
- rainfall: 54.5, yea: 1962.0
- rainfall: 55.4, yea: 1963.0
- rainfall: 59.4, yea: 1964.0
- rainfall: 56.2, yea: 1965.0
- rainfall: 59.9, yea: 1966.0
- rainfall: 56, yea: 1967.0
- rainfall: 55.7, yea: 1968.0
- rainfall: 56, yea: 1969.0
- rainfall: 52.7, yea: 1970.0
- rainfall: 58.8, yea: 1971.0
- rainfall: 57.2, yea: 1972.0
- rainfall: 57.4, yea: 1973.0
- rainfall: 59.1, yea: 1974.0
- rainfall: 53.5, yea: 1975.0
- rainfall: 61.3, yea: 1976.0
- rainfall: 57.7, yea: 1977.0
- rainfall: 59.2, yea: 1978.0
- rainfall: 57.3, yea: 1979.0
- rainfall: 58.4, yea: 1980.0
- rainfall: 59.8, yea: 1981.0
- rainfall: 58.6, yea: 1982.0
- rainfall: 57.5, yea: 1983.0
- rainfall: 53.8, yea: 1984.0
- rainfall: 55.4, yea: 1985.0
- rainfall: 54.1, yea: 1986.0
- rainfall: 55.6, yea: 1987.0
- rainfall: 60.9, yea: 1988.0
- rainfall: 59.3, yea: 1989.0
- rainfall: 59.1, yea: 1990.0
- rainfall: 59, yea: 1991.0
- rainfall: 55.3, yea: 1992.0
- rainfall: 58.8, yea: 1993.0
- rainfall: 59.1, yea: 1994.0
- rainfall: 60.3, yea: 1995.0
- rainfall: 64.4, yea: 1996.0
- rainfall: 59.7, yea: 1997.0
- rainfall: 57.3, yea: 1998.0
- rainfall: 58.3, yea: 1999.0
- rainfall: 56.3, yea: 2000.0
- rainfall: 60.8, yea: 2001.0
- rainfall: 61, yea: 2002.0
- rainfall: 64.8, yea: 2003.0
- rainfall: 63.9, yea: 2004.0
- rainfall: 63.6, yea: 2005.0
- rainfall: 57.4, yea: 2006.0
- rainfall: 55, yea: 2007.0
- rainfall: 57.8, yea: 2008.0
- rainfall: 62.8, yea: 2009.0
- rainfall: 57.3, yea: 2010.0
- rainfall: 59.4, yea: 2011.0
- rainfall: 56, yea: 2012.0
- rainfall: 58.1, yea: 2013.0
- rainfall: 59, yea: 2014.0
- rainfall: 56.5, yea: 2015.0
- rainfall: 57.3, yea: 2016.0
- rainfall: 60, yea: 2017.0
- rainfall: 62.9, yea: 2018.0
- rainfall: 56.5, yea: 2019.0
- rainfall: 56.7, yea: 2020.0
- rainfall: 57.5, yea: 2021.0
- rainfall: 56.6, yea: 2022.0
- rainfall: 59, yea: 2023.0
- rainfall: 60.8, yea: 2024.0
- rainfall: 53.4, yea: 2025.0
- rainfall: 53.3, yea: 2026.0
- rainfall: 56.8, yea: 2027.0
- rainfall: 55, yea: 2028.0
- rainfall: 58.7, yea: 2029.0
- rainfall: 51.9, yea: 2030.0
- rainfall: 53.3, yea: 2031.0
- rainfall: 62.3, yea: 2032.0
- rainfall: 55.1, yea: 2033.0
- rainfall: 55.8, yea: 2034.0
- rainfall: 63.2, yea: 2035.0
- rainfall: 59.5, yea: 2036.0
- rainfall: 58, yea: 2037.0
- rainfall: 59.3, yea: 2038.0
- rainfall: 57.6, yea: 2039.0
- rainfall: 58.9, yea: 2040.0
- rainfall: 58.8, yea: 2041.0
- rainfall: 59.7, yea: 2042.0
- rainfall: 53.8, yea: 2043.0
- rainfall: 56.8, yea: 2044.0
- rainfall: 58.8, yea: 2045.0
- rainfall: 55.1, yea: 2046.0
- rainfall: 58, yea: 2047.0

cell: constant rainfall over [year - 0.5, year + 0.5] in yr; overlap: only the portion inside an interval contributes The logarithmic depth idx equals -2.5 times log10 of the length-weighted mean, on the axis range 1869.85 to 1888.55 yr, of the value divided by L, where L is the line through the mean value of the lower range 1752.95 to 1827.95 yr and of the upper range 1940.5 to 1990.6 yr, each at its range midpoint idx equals 0.09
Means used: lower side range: 50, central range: 49.1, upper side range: 56.7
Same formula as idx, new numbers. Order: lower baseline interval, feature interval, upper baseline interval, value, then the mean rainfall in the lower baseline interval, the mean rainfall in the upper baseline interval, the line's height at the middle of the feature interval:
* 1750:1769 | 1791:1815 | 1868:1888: 0.06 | 52.3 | 49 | 51.1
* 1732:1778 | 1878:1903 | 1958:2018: 0.10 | 51.1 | 58.1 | 55.2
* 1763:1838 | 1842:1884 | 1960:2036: 0.10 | 49.8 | 57.9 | 52.3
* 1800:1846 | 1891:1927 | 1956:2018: 0.09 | 50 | 58.1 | 54.2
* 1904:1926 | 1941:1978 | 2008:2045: -0.06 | 50.2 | 57.7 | 53.2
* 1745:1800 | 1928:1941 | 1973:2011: 0.07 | 50.2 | 58.7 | 56.5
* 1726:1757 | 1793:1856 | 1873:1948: 0.04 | 51.1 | 51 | 51.1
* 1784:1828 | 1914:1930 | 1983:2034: 0.08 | 49.4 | 58.1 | 54.4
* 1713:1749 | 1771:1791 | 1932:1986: 0.06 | 51.1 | 56.1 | 52.2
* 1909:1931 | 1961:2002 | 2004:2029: -0.05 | 50.5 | 58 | 55.3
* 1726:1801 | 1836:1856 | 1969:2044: 0.13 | 50.3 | 58.1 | 52.9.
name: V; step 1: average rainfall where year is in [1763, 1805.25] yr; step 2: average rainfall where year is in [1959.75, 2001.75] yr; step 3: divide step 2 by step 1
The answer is 1.17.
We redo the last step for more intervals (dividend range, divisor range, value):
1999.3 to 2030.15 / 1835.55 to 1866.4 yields 1.23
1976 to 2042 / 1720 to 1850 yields 1.16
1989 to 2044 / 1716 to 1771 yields 1.14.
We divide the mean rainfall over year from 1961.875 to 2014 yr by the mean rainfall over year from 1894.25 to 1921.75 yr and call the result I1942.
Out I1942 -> 1.17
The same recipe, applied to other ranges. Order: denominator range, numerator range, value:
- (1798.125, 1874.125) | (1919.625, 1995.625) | 1.14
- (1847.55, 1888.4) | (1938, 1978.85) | 1.17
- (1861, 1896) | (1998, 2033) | 1.19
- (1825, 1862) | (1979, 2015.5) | 1.21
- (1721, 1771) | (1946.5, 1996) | 1.11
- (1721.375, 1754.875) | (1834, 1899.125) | 0.95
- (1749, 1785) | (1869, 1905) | 0.97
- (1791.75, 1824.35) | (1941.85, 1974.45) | 1.14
